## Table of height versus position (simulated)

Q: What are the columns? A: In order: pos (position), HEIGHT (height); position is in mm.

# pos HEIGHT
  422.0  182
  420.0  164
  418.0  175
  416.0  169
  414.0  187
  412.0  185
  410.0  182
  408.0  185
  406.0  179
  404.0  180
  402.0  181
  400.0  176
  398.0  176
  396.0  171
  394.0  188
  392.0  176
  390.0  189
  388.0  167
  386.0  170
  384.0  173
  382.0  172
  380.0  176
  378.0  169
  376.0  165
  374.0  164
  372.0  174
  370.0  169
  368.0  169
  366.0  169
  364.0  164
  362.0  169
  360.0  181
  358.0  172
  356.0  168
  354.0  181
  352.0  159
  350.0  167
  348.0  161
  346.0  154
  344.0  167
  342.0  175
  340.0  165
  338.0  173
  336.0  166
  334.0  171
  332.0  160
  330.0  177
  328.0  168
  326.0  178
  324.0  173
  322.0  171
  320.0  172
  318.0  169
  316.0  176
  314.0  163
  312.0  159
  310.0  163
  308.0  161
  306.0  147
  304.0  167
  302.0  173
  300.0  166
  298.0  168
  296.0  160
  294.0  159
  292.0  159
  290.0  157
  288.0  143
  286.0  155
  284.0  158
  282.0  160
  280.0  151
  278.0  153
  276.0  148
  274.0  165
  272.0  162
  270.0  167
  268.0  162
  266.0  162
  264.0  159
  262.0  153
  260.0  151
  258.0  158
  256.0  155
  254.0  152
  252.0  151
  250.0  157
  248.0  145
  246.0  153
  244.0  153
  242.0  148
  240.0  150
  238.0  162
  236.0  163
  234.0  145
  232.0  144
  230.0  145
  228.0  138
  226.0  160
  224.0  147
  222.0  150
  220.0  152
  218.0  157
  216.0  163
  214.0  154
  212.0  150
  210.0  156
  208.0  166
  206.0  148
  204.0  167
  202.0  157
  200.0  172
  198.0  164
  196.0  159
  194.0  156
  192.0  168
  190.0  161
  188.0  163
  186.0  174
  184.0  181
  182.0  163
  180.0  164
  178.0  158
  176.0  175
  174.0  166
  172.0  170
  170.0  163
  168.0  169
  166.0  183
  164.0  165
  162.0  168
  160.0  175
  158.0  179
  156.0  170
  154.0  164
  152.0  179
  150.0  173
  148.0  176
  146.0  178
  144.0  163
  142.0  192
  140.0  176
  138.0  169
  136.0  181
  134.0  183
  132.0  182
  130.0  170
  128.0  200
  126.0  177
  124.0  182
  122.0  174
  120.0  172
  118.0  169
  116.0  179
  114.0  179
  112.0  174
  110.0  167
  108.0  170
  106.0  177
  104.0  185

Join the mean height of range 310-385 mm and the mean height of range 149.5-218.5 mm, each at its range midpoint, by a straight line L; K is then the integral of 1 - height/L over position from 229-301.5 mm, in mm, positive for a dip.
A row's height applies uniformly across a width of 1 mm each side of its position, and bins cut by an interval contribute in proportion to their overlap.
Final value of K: 5.1 mm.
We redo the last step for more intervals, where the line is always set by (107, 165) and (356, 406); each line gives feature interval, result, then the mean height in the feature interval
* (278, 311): 2.9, 159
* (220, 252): 4.4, 151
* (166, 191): 1.0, 168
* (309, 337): 0.8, 169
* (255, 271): 1.5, 158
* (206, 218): 1.2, 157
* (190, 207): 1.3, 161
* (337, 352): 0.7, 166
